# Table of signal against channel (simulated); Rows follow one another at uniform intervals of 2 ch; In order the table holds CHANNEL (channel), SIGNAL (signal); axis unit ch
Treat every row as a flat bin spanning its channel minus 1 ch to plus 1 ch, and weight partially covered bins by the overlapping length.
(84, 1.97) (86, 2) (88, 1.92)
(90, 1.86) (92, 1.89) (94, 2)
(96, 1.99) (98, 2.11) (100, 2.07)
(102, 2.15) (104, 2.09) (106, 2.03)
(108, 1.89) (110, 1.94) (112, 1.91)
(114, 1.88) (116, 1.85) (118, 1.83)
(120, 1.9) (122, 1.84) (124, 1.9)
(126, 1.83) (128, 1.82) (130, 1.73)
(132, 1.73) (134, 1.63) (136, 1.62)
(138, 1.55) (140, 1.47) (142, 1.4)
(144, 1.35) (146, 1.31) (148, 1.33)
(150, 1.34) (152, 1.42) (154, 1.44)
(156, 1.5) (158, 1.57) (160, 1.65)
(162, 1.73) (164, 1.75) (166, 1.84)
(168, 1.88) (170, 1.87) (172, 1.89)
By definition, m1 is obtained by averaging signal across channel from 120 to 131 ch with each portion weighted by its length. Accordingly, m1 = 1.83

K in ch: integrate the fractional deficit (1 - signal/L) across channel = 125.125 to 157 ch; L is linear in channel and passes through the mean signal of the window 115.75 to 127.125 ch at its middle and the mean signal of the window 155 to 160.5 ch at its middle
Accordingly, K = 3.3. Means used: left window 1.86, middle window 1.53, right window 1.57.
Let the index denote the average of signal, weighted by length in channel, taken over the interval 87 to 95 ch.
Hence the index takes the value 1.92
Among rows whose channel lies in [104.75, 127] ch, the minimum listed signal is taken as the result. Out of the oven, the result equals 1.83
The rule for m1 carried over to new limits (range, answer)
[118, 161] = 1.59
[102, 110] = 2.01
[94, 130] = 1.94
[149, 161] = 1.49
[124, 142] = 1.67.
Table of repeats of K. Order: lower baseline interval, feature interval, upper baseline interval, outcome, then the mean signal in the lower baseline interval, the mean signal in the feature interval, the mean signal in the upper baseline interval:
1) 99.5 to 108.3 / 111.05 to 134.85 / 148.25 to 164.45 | 0.6 ch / 2.06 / 1.82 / 1.53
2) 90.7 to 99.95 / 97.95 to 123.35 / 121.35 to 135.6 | -0.8 ch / 2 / 1.95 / 1.77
